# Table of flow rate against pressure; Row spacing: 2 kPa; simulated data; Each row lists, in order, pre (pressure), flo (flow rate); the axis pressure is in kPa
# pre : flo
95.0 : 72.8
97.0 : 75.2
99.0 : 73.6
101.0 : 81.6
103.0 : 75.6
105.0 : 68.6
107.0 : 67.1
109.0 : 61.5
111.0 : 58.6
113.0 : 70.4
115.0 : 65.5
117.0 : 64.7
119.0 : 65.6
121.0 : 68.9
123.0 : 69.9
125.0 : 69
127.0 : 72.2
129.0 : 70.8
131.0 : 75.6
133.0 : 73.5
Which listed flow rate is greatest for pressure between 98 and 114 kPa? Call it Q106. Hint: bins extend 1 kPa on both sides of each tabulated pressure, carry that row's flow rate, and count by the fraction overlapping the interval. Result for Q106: 81.6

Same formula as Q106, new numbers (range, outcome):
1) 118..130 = 72.2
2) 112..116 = 70.4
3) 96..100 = 75.2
